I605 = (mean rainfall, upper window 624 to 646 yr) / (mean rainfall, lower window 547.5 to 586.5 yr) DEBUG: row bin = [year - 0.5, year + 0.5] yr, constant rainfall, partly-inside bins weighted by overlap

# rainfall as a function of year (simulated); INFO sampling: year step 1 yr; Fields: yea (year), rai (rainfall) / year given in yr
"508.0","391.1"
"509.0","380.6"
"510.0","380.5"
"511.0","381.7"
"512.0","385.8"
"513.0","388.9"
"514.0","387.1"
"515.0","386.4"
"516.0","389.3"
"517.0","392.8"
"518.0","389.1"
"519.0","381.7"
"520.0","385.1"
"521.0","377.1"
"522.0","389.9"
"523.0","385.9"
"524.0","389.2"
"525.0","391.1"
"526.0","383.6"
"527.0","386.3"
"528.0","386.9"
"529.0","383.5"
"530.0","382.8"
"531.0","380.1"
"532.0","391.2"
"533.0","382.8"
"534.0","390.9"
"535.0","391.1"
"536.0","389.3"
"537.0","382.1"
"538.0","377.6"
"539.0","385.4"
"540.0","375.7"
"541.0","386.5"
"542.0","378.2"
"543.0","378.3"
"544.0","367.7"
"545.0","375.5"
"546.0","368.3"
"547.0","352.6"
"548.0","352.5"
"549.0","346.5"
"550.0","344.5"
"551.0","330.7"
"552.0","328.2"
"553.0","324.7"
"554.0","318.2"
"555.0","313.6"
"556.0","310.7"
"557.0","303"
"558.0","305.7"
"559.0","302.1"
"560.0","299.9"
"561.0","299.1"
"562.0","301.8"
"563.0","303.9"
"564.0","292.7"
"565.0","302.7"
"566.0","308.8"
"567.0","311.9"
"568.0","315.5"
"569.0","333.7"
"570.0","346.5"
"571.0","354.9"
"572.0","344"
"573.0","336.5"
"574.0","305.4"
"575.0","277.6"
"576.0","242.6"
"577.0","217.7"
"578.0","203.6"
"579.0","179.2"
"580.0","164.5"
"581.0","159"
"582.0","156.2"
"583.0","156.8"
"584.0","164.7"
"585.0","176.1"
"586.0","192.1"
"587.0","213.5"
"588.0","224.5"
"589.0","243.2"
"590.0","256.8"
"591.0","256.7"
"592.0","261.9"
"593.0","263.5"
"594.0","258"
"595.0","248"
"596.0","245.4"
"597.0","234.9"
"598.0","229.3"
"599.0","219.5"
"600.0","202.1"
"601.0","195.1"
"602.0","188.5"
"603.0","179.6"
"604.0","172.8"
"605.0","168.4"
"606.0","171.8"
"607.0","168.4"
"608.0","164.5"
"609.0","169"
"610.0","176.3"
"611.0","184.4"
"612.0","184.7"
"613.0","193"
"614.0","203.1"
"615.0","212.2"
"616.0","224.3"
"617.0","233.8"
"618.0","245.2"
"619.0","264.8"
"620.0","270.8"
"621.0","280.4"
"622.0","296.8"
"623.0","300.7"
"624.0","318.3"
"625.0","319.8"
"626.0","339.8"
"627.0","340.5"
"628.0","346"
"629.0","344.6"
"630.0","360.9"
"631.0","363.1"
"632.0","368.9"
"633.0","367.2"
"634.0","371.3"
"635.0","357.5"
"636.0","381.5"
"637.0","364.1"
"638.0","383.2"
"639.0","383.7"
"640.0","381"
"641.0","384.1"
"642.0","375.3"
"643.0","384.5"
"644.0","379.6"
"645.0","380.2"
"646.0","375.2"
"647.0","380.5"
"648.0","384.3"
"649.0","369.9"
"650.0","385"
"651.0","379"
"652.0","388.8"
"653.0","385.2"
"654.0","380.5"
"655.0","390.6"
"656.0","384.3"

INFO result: 1.30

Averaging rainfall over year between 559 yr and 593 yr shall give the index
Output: 258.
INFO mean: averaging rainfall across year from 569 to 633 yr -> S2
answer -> 244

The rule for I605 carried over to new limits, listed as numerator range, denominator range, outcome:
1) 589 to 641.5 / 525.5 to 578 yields 0.79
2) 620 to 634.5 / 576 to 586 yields 1.86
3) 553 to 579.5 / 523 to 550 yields 0.79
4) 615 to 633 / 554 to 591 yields 1.15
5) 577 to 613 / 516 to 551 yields 0.53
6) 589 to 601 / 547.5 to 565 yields 0.76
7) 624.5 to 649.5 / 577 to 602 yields 1.73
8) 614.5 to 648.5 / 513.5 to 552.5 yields 0.89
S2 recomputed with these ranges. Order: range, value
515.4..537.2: 387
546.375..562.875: 321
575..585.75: 187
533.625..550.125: 374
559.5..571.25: 313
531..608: 284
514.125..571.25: 356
